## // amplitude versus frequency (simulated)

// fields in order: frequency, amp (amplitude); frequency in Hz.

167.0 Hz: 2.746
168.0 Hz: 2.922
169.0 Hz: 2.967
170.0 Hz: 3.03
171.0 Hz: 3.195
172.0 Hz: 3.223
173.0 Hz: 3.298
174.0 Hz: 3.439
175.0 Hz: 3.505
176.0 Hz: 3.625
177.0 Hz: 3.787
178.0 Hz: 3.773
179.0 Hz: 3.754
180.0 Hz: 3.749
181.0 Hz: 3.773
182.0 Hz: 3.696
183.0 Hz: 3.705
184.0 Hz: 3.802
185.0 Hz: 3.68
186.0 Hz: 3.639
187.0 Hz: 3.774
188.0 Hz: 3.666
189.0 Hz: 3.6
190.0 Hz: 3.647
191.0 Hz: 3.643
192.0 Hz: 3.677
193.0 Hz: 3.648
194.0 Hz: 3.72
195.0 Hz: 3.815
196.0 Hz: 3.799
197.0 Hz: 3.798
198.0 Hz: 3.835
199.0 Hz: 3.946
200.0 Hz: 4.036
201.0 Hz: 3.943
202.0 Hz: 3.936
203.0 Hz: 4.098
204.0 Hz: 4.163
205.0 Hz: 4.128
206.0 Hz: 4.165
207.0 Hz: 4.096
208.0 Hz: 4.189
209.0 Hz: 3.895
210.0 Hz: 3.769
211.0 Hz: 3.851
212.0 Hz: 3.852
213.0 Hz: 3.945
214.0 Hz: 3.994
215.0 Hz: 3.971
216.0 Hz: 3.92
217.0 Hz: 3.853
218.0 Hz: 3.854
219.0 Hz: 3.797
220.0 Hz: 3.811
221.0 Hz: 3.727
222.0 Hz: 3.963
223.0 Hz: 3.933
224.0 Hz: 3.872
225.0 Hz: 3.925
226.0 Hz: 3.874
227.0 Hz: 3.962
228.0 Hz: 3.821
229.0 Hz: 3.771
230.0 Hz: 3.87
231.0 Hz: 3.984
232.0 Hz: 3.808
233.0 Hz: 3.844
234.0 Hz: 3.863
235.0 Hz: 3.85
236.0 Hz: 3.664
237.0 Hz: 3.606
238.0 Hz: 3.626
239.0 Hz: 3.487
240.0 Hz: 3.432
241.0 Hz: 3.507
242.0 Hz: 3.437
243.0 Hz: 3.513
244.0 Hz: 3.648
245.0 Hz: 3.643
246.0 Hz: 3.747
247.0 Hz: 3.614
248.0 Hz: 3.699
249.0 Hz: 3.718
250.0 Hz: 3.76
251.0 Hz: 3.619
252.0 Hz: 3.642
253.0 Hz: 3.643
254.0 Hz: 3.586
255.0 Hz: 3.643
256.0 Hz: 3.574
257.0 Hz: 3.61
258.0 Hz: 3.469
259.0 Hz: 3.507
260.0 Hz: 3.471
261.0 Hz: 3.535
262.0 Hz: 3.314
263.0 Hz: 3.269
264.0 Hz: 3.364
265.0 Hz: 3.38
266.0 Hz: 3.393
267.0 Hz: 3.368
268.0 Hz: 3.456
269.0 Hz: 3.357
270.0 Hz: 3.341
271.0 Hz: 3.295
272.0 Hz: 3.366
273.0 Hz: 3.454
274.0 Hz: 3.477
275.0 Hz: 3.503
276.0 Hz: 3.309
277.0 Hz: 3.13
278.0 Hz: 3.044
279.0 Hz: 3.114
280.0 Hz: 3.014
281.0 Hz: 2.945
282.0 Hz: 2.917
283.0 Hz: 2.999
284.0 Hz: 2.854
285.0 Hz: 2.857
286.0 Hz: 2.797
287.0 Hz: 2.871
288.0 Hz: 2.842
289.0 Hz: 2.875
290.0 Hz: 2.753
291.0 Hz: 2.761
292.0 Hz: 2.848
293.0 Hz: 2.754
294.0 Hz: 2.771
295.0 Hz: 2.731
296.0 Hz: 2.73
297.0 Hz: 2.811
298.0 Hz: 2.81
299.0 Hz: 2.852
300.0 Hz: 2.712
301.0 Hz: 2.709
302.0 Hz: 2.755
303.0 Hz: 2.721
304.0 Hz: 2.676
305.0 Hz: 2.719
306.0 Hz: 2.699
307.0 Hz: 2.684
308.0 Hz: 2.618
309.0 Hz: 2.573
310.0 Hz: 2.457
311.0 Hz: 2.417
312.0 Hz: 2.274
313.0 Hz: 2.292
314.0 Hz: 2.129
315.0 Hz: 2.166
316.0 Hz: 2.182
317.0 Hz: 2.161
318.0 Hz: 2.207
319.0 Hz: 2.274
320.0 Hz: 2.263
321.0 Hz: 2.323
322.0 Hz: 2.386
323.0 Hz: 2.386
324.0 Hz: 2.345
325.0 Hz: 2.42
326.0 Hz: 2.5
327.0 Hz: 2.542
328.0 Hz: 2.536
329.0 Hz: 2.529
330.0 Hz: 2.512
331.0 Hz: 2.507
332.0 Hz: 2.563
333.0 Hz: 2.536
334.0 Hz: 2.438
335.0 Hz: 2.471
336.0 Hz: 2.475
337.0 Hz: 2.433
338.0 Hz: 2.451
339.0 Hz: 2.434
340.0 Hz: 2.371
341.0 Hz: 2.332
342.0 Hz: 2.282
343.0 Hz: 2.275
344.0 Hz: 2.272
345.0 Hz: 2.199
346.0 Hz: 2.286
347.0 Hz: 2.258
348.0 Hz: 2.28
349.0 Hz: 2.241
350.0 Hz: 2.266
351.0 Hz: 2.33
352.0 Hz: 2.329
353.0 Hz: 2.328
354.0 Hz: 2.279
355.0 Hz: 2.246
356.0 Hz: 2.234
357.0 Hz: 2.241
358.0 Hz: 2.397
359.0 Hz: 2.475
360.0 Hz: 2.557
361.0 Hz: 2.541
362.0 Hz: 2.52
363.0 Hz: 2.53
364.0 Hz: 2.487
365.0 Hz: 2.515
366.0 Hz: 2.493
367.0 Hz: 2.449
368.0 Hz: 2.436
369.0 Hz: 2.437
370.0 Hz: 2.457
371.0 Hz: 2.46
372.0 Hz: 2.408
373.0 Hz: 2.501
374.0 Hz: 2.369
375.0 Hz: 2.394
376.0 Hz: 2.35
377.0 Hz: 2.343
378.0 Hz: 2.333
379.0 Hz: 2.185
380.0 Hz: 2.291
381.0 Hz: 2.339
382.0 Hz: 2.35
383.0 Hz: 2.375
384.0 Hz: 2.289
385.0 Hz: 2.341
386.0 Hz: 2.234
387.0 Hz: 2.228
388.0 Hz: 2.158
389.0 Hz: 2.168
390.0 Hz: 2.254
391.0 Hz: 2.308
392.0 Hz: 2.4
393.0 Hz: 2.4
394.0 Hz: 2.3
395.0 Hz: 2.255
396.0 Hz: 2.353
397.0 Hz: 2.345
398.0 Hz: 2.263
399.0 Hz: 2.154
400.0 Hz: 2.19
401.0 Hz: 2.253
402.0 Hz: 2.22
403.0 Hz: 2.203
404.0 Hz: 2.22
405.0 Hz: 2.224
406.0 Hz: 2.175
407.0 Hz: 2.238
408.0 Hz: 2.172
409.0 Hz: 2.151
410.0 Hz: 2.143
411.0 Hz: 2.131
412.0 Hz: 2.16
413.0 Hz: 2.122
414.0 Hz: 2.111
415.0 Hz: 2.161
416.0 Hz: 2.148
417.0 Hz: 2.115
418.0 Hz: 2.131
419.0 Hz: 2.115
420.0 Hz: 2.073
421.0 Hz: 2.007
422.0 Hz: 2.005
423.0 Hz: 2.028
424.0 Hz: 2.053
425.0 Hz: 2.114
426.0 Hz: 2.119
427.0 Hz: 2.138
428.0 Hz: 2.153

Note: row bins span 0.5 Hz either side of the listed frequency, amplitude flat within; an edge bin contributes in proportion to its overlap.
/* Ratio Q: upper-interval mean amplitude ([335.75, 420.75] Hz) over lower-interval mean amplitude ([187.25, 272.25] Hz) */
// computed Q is 0.6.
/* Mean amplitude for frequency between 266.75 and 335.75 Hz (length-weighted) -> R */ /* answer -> 2.73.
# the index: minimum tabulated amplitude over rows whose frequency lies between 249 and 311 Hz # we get 2.417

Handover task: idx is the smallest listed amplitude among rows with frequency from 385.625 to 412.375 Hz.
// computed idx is 2.131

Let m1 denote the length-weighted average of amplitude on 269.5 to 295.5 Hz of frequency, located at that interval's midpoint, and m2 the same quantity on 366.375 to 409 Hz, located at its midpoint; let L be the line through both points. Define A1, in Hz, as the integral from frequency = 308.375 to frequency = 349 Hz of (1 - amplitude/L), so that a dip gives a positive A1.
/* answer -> 5.1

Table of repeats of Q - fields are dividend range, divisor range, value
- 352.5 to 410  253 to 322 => 0.79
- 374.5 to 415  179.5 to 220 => 0.58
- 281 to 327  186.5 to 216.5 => 0.67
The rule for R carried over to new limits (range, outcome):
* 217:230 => 3.86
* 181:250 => 3.8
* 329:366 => 2.39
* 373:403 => 2.29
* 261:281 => 3.31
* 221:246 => 3.75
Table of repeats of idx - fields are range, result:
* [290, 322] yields 2.129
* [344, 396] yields 2.158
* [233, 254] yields 3.432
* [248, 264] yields 3.269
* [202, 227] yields 3.727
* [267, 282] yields 2.917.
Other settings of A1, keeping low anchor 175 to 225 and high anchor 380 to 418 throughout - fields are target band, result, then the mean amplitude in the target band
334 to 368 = 3.2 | 2.37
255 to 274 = -0.6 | 3.43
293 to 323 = 4.5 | 2.52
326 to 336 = 1.0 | 2.51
